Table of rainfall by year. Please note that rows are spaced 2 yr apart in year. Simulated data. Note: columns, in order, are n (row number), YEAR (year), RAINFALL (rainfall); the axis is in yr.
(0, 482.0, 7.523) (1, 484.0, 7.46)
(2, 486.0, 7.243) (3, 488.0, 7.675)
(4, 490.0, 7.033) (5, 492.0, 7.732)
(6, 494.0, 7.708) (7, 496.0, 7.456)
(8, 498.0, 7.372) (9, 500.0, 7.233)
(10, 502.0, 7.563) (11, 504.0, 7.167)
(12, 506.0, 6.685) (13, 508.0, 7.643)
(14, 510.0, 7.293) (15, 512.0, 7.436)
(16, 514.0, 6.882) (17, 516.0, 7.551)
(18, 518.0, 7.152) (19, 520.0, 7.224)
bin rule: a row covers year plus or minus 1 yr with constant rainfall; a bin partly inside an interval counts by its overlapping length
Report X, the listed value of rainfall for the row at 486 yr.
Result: 7.243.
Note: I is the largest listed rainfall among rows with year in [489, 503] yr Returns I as 7.732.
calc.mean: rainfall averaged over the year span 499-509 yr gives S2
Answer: 7.26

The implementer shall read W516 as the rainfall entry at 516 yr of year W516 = 7.551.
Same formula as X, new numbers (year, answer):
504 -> 7.167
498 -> 7.372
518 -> 7.152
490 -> 7.033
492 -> 7.732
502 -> 7.563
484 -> 7.46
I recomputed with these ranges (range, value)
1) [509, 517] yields 7.551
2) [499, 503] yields 7.563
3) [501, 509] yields 7.643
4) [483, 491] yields 7.675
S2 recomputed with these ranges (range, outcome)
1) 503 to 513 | 7.24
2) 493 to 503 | 7.47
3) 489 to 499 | 7.46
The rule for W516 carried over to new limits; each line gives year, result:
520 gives 7.224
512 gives 7.436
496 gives 7.456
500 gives 7.233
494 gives 7.708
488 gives 7.675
